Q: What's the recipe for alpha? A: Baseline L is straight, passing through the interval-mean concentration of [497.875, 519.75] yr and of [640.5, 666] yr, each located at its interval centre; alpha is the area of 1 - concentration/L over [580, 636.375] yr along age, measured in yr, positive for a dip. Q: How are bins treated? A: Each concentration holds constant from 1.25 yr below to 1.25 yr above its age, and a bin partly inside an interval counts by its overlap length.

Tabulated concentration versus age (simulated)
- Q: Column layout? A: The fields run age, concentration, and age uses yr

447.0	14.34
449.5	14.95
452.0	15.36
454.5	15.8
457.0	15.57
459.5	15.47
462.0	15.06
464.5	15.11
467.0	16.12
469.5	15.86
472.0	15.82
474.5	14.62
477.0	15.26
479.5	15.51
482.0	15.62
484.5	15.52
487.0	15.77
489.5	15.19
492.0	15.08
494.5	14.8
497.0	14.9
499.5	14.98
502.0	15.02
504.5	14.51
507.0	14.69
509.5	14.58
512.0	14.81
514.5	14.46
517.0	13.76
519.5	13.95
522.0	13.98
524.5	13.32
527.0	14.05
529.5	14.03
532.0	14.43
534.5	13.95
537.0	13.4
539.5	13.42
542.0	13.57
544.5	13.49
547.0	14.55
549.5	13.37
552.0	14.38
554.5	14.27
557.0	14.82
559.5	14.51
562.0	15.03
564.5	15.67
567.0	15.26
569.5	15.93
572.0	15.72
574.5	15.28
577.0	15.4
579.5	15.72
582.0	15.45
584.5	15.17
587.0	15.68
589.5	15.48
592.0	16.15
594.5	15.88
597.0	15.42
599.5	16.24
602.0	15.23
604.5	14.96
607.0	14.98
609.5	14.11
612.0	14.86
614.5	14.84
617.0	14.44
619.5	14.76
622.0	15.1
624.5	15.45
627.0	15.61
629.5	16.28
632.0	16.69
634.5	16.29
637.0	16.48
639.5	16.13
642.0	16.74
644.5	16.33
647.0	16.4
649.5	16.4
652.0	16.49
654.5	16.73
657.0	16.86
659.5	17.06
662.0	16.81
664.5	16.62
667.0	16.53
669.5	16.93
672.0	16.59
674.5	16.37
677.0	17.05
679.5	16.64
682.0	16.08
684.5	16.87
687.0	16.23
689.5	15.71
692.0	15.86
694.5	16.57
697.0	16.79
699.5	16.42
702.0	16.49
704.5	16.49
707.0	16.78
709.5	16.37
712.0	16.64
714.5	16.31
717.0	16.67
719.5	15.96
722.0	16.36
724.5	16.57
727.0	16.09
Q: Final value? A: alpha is 2.0 yr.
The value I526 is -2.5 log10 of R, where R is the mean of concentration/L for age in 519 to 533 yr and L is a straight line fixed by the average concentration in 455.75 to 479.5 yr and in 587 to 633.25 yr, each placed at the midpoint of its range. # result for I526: 0.11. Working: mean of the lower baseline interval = 15.4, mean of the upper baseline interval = 15.4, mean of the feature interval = 14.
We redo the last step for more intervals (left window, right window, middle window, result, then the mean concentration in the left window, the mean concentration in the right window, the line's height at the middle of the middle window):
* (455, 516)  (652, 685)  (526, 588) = 0.08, 15.2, 16.7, 15.8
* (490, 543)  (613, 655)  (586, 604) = -0.02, 14.3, 15.9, 15.4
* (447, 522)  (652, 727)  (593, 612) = 0.05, 15.1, 16.5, 15.9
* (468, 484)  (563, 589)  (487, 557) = 0.09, 15.5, 15.5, 15.5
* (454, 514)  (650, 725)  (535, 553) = 0.14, 15.2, 16.5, 15.6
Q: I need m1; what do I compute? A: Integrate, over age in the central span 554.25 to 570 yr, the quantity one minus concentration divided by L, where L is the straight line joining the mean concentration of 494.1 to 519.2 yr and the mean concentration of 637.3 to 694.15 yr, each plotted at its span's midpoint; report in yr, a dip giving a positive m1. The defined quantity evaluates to 0.2 yr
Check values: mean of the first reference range 14.6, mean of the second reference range 16.5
